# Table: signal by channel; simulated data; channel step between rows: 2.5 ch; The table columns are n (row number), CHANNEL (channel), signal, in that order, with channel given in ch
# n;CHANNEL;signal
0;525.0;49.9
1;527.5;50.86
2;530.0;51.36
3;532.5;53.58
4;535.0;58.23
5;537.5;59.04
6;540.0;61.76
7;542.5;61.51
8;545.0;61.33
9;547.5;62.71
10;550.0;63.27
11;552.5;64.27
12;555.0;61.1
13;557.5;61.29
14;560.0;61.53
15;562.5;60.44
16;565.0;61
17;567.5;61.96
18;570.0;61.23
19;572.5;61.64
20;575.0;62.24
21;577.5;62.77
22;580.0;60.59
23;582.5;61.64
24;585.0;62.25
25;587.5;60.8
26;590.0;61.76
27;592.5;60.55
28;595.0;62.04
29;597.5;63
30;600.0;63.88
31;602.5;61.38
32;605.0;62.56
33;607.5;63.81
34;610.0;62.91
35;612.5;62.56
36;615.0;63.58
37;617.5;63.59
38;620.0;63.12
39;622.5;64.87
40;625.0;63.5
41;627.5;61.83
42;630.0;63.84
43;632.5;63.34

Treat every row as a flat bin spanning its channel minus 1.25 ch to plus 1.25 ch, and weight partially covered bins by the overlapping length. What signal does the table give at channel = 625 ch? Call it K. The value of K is 63.5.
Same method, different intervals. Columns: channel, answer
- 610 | 62.91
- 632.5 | 63.34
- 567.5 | 61.96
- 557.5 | 61.29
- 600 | 63.88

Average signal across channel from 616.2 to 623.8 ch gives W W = 63.9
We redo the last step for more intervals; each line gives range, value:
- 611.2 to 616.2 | 63.1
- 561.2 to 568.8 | 61.1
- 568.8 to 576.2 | 61.7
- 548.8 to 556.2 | 62.9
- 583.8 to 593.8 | 61.3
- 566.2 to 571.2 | 61.6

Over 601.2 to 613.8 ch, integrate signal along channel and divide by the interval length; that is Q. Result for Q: 62.7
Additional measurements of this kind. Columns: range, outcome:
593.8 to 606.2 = 62.6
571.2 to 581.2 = 61.8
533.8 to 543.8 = 60.2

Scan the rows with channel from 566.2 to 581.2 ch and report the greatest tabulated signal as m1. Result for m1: 62.77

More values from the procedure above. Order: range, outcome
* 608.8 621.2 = 63.59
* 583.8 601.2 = 63.88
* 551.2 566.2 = 64.27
